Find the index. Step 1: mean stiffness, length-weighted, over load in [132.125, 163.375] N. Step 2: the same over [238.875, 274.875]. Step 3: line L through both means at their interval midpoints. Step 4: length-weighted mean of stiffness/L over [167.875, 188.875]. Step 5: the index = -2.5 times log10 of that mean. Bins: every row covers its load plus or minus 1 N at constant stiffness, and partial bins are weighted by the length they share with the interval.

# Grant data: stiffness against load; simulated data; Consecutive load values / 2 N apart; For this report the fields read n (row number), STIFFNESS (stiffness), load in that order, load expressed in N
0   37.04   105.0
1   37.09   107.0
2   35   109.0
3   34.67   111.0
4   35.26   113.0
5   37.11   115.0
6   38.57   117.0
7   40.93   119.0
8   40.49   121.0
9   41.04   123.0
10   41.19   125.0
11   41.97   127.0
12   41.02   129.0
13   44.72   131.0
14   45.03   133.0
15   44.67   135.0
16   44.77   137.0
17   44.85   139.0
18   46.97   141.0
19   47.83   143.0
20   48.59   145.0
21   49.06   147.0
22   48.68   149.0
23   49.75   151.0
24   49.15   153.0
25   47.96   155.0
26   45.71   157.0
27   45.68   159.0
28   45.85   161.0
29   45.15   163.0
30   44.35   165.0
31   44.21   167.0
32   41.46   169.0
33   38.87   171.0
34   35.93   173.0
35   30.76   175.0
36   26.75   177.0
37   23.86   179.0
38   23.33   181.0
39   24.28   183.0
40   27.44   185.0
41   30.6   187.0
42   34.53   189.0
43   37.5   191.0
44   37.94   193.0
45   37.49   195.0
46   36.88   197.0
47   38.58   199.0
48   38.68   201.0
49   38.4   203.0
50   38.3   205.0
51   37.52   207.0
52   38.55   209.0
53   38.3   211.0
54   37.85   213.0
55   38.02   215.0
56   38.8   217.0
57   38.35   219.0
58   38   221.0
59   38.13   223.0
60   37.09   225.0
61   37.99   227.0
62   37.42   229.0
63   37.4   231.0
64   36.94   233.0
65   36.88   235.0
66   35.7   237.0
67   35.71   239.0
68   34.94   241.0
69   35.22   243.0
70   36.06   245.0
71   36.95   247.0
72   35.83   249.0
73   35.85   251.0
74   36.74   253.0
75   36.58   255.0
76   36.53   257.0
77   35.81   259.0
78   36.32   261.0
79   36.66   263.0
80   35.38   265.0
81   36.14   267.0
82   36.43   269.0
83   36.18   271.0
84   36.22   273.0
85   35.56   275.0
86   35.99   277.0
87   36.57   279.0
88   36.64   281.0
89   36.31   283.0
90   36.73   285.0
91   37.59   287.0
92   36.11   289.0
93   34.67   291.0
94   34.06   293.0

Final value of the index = 0.39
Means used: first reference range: 46.9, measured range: 30.6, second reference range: 36.1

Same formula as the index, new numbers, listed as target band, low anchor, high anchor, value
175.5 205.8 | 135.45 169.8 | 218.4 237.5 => 0.26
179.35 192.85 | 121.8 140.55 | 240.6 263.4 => 0.32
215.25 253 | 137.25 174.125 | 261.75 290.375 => 0.08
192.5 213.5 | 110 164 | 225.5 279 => 0.04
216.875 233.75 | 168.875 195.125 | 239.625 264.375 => -0.10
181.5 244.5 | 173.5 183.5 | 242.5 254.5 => -0.17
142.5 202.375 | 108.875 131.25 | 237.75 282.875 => -0.03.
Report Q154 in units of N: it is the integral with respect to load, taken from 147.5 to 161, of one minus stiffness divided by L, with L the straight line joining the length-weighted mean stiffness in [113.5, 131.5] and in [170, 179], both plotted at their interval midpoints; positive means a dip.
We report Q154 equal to -4.7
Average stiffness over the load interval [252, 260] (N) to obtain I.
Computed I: 36.4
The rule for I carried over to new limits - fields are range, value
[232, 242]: 36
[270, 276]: 36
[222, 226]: 37.6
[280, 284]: 36.5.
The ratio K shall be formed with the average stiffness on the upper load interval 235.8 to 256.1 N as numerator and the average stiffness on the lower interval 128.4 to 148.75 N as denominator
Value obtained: 0.78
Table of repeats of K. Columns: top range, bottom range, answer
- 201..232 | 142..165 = 0.80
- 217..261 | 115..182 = 0.87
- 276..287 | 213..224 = 0.96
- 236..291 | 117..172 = 0.81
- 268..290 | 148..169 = 0.78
